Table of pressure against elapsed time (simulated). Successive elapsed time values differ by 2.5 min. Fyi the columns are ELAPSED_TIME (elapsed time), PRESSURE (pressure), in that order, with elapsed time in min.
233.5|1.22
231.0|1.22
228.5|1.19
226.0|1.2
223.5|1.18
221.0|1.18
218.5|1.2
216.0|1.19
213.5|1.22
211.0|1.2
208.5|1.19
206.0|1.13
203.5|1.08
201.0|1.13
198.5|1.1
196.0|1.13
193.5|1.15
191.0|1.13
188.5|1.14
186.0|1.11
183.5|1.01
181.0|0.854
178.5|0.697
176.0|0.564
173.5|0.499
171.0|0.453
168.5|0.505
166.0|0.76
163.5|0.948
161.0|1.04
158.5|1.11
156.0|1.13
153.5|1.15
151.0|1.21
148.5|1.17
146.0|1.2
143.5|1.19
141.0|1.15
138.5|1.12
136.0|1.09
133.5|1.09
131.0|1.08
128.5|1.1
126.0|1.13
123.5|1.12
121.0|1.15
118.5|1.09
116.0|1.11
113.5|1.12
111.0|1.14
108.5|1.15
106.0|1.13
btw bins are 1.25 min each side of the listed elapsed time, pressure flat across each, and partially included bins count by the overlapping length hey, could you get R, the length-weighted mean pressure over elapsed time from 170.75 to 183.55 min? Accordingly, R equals 0.666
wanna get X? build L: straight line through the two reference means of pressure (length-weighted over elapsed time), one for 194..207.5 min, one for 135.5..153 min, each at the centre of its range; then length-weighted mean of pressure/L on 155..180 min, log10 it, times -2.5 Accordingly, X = 0.435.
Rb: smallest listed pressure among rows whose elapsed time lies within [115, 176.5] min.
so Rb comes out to 0.453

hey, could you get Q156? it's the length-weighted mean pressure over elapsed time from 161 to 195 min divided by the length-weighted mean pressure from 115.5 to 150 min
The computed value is 0.7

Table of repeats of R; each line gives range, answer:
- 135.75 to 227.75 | 1.04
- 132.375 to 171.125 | 1.04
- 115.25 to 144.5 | 1.12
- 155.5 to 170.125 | 0.893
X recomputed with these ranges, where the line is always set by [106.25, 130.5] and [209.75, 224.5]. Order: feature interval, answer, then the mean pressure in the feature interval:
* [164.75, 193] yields 0.41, 0.802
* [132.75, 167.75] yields 0.06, 1.09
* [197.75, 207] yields 0.07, 1.11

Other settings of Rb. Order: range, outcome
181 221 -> 0.854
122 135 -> 1.08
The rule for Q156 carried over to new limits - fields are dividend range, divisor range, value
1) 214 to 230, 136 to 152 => 1.02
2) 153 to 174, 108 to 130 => 0.75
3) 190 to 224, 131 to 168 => 1.07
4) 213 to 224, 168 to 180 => 2.16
